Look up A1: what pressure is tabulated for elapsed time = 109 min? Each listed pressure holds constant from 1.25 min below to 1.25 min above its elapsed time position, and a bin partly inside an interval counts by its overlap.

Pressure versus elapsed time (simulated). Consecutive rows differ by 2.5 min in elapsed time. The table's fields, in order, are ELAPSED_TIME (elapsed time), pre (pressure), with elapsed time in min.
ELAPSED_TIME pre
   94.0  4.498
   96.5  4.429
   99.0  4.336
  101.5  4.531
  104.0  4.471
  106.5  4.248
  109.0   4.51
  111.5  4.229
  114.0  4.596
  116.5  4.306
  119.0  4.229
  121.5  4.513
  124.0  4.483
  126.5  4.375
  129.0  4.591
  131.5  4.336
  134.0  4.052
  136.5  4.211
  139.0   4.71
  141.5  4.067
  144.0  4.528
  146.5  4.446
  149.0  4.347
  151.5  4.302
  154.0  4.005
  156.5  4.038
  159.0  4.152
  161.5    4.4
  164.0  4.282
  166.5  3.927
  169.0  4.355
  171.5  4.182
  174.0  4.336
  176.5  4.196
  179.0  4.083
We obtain 4.51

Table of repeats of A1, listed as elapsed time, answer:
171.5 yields 4.182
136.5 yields 4.211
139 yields 4.71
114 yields 4.596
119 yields 4.229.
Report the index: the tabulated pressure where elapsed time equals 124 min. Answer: 4.483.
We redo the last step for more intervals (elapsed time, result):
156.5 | 4.038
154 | 4.005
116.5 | 4.306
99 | 4.336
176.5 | 4.196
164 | 4.282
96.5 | 4.429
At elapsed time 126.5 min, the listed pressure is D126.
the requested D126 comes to 4.375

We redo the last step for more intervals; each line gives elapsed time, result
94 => 4.498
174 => 4.336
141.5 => 4.067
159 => 4.152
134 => 4.052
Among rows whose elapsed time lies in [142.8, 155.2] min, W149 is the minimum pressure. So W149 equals 4.005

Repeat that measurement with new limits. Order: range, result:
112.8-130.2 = 4.229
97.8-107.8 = 4.248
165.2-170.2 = 3.927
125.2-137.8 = 4.052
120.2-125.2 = 4.483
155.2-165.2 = 4.038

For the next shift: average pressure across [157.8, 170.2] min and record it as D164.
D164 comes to 4.22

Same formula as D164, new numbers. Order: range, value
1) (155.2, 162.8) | 4.2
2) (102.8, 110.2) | 4.41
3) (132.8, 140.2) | 4.32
